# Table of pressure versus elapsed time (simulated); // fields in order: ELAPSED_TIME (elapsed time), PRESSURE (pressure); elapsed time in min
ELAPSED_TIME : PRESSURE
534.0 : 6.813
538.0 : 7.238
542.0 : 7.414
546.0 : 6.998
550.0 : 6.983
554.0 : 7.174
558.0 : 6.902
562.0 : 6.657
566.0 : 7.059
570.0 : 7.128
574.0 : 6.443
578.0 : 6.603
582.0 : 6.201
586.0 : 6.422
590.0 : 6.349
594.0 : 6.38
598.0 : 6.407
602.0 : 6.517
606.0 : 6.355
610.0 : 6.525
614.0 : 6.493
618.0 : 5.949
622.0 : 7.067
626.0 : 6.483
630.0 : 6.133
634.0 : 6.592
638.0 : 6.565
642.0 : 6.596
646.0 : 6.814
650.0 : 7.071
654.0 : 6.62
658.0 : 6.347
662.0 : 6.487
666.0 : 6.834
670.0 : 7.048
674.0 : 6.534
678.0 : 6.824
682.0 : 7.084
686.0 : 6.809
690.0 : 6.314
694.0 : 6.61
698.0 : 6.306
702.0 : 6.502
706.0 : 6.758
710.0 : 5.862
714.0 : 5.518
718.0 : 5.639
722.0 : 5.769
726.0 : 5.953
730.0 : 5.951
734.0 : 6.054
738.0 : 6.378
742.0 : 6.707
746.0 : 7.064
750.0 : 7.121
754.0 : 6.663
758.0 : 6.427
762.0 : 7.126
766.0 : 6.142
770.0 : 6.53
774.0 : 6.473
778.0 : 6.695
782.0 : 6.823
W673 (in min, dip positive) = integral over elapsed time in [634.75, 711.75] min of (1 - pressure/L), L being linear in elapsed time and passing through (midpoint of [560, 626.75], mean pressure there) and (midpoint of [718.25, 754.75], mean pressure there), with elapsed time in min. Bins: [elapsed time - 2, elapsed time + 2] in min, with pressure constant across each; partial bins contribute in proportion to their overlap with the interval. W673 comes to -2.3 min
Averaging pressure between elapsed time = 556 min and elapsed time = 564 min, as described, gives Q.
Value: 6.78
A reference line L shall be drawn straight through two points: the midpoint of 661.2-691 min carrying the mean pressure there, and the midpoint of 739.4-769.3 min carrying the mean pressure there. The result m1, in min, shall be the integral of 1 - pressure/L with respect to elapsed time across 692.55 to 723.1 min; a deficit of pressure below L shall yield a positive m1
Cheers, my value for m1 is 2.85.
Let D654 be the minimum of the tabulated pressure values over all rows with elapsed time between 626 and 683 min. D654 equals 6.133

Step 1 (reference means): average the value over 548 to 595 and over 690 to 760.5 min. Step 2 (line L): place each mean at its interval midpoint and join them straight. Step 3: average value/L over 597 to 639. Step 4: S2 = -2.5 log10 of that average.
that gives 0.020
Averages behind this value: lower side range 6.7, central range 6.46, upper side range 6.32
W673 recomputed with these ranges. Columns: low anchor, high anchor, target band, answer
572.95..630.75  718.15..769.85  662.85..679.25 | -0.93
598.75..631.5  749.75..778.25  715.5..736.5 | 2.22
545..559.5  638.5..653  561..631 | 4.03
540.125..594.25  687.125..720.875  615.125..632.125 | 0.32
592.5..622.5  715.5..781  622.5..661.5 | -1.01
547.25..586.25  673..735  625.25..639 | 0.23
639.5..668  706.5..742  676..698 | -1.19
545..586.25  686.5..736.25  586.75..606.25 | 0.71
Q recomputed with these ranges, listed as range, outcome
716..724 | 5.7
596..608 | 6.43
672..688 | 6.81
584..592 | 6.39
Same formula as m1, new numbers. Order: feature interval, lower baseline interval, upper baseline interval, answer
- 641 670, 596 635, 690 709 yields -1.10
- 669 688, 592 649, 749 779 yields -0.86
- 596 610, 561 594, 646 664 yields 0.36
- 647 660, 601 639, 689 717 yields -0.64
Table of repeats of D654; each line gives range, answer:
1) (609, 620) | 5.949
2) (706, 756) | 5.518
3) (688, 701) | 6.306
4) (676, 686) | 6.809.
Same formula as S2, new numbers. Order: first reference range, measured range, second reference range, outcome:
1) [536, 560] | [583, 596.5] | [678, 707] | 0.10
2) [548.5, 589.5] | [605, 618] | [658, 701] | 0.05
